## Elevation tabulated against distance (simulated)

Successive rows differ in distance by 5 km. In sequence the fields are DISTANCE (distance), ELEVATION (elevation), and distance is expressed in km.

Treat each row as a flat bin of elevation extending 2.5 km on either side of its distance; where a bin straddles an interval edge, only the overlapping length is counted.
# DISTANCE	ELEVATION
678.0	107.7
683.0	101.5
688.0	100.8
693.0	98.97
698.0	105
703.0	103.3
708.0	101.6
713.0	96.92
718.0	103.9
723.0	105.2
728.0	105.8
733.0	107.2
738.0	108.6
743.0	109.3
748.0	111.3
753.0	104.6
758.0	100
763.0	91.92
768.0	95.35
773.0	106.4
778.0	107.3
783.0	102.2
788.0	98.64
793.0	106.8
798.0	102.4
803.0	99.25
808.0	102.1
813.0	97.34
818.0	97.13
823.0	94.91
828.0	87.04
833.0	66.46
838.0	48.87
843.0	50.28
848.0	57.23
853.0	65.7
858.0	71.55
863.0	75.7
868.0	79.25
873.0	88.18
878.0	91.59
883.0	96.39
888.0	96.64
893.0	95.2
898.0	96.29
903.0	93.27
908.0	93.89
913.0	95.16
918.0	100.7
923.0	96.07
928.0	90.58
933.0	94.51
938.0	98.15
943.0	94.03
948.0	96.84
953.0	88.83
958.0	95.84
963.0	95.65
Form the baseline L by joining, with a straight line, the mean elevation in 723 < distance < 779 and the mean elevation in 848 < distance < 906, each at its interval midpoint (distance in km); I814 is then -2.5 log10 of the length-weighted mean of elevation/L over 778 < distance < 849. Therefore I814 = 0.09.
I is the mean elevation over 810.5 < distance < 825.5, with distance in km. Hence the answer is 96.5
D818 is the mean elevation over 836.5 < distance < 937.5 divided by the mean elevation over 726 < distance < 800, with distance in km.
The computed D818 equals 0.8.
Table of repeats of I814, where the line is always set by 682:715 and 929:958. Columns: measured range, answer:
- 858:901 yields 0.09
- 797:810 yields -0.03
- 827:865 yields 0.45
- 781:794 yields -0.04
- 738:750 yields -0.10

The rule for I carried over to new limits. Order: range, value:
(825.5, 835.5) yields 76.8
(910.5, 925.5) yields 97.3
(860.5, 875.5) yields 81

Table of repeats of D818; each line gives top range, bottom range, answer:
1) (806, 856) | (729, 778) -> 0.73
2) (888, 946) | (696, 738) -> 0.92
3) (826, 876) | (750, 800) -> 0.68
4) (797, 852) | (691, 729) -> 0.79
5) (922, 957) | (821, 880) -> 1.29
